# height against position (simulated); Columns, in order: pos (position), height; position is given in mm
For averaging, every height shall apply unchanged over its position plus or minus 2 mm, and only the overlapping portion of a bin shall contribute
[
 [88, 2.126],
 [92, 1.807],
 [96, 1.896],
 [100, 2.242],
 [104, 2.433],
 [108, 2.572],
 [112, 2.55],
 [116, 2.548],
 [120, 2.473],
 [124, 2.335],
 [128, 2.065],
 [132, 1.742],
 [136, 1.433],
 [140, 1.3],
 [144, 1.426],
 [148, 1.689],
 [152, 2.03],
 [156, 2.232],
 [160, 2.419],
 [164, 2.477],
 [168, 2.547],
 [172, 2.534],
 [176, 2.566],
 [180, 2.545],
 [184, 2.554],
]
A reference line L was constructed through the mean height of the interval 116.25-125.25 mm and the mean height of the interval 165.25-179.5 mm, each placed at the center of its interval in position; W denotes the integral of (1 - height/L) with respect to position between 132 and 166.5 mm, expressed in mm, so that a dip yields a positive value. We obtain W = 8.6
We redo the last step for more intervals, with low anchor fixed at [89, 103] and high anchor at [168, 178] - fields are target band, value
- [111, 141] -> 2.03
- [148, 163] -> 1.61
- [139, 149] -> 3.77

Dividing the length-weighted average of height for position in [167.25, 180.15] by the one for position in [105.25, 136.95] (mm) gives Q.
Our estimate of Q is 1.1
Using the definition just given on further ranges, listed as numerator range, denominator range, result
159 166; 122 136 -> 1.25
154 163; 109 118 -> 0.92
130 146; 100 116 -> 0.59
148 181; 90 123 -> 1.02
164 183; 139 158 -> 1.45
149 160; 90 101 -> 1.09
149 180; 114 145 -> 1.24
